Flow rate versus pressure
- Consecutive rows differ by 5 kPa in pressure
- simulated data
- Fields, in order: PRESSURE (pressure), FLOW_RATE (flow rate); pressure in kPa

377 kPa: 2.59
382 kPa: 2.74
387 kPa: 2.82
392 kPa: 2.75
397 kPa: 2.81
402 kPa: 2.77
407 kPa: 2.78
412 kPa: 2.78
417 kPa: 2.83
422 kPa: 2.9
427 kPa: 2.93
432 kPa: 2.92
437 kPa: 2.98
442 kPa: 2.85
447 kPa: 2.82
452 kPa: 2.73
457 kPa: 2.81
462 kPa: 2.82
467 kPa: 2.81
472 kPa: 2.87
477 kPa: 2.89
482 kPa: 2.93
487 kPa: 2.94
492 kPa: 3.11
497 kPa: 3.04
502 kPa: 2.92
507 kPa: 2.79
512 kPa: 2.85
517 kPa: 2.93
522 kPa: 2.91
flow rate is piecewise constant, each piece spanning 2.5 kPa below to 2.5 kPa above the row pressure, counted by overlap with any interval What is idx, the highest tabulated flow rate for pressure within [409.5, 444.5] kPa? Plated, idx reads 2.98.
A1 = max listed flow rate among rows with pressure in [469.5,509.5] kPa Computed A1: 3.11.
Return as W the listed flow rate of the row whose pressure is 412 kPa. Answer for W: 2.78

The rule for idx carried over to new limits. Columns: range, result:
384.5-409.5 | 2.82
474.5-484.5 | 2.93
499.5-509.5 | 2.92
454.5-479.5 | 2.89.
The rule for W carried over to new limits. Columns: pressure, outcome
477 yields 2.89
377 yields 2.59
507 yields 2.79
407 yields 2.78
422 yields 2.9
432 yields 2.92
